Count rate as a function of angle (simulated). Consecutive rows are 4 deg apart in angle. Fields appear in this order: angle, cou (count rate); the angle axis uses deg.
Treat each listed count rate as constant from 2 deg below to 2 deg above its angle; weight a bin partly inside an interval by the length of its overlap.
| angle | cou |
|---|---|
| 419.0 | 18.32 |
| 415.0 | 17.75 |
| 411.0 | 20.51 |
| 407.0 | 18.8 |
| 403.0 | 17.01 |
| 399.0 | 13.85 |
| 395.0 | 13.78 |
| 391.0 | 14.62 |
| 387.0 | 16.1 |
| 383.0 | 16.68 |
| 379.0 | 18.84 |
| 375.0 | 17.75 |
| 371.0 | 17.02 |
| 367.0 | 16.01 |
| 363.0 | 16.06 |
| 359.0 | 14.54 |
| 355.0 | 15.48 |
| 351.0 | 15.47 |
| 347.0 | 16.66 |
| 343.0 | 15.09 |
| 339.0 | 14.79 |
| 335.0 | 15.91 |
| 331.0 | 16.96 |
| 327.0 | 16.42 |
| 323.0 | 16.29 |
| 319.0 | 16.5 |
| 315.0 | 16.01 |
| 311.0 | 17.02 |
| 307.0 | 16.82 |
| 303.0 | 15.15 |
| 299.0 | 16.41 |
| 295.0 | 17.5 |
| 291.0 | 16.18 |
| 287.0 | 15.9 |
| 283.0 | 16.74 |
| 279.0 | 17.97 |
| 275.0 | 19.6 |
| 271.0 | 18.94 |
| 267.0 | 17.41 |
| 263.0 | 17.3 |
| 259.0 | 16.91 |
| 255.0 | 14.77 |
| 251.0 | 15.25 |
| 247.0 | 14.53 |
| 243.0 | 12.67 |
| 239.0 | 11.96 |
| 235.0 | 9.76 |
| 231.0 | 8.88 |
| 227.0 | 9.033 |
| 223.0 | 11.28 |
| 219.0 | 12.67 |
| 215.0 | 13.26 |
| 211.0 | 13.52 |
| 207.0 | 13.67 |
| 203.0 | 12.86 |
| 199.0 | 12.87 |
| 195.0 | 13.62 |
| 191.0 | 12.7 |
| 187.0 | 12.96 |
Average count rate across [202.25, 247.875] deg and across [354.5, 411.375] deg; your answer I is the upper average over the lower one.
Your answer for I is 1.4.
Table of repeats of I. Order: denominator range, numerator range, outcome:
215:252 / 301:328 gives 1.39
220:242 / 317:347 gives 1.54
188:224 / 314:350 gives 1.24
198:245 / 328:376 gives 1.35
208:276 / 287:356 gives 1.16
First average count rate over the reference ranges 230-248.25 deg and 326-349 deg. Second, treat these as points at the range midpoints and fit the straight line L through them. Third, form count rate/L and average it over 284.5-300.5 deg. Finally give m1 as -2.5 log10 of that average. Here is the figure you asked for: -0.18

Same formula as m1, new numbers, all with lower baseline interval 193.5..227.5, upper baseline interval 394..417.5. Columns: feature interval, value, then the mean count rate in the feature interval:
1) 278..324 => -0.125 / 16.5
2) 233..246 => 0.143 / 11.7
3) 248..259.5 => -0.129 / 15.4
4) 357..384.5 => -0.025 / 16.7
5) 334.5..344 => 0.030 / 15.2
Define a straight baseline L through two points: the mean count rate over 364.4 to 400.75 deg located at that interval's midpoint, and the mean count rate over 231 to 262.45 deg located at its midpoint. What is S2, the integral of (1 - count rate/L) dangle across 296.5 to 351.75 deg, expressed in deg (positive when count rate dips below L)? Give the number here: -4.2 deg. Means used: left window 13.6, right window 16.1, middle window 16.1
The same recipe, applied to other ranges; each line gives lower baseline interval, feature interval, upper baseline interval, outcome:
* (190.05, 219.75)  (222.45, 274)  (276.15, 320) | 3.3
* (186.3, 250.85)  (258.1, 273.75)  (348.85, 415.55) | -4.9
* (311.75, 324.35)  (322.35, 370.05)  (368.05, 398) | 1.5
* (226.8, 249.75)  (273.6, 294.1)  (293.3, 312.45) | -3.0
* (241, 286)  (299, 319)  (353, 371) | -0.2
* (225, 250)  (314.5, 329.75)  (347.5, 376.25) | -1.9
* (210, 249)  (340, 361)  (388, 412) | -0.7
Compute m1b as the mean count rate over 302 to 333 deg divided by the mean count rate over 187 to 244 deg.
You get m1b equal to 1.36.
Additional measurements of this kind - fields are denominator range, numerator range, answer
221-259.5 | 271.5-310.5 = 1.38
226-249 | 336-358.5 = 1.38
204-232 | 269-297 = 1.47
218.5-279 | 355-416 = 1.16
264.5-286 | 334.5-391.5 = 0.89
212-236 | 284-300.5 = 1.51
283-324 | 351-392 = 0.99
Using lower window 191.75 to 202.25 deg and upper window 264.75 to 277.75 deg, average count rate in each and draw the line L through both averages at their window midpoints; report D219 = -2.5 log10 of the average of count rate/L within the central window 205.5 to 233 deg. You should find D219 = 0.24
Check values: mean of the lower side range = 13.1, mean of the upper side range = 18.6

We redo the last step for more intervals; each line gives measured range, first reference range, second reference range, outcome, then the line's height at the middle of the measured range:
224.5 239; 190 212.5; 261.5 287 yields 0.49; 15.2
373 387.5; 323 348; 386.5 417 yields -0.07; 16.4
